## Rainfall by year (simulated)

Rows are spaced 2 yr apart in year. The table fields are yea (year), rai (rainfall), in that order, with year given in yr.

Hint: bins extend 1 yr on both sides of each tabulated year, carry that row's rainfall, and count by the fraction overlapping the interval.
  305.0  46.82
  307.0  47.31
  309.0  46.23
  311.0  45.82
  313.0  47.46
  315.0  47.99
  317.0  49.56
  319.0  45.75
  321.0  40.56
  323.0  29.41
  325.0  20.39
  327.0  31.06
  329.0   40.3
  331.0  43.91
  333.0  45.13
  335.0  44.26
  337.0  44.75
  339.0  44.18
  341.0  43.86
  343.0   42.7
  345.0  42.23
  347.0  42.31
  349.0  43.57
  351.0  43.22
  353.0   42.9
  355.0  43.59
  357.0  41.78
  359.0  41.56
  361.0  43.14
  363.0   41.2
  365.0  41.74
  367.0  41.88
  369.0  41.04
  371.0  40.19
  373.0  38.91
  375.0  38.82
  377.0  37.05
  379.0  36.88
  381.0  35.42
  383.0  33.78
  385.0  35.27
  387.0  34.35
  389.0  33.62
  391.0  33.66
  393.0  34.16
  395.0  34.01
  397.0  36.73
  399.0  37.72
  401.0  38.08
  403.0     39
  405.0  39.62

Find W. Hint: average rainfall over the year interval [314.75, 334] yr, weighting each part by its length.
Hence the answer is 39.1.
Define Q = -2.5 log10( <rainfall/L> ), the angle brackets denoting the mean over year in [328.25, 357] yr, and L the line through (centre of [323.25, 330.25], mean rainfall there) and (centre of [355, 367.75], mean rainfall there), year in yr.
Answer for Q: -0.21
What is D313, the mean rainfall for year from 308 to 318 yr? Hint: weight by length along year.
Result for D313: 47.4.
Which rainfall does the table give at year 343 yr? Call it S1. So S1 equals 42.7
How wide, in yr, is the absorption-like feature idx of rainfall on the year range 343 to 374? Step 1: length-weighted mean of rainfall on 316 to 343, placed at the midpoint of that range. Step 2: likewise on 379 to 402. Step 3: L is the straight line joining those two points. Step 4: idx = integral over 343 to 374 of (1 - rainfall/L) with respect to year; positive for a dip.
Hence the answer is -3.32 yr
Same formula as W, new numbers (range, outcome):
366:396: 36.6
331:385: 41.3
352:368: 42.2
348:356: 43.3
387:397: 34.2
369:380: 38.6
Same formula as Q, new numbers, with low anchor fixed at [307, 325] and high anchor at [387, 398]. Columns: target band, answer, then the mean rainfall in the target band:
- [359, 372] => -0.113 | 41.5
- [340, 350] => -0.084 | 42.9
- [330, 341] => -0.092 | 44.4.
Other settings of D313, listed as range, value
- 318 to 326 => 34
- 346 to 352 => 43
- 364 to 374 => 40.8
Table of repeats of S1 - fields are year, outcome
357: 41.78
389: 33.62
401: 38.08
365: 41.74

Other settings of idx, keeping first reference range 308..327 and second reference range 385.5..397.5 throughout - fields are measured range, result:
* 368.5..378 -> -0.8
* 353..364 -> -1.5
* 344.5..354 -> -1.2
